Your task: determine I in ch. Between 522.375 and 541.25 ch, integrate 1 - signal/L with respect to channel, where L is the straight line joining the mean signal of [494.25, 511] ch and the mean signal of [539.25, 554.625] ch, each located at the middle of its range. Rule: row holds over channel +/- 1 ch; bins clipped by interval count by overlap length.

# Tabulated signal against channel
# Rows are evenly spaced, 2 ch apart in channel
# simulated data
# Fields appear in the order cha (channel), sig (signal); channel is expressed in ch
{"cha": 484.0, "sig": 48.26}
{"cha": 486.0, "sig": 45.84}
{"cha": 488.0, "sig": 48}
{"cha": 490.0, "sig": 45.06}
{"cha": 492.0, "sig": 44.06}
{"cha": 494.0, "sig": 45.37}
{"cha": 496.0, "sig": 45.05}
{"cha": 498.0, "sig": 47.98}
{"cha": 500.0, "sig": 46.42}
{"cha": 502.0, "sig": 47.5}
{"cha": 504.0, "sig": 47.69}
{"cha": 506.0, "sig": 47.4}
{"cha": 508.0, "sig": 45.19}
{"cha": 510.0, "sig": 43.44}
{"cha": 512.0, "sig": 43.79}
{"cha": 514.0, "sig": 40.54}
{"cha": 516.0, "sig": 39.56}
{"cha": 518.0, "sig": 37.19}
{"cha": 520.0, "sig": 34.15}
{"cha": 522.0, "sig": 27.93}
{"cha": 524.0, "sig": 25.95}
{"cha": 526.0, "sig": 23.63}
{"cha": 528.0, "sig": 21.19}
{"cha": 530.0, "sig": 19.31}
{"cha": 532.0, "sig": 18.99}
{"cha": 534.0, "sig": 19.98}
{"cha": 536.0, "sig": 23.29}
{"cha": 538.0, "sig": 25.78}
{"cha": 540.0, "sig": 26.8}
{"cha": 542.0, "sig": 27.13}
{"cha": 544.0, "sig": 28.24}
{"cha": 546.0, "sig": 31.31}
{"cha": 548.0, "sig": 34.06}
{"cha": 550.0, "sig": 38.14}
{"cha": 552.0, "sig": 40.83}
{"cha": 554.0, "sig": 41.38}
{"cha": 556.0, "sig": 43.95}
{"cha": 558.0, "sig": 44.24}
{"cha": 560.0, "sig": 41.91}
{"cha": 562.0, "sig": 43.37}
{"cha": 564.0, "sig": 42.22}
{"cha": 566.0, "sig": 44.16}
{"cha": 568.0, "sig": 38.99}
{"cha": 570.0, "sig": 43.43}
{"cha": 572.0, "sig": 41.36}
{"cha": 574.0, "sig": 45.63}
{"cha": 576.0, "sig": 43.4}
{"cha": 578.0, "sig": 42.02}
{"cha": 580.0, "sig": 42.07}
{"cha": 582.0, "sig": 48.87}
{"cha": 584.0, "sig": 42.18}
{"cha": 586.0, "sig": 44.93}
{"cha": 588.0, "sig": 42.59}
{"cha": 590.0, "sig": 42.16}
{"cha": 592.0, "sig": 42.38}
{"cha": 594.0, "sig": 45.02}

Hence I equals 7.4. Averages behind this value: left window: 46.3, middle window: 23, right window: 33.4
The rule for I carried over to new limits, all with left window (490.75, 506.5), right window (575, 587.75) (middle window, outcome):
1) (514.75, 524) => 2.39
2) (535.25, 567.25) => 6.11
